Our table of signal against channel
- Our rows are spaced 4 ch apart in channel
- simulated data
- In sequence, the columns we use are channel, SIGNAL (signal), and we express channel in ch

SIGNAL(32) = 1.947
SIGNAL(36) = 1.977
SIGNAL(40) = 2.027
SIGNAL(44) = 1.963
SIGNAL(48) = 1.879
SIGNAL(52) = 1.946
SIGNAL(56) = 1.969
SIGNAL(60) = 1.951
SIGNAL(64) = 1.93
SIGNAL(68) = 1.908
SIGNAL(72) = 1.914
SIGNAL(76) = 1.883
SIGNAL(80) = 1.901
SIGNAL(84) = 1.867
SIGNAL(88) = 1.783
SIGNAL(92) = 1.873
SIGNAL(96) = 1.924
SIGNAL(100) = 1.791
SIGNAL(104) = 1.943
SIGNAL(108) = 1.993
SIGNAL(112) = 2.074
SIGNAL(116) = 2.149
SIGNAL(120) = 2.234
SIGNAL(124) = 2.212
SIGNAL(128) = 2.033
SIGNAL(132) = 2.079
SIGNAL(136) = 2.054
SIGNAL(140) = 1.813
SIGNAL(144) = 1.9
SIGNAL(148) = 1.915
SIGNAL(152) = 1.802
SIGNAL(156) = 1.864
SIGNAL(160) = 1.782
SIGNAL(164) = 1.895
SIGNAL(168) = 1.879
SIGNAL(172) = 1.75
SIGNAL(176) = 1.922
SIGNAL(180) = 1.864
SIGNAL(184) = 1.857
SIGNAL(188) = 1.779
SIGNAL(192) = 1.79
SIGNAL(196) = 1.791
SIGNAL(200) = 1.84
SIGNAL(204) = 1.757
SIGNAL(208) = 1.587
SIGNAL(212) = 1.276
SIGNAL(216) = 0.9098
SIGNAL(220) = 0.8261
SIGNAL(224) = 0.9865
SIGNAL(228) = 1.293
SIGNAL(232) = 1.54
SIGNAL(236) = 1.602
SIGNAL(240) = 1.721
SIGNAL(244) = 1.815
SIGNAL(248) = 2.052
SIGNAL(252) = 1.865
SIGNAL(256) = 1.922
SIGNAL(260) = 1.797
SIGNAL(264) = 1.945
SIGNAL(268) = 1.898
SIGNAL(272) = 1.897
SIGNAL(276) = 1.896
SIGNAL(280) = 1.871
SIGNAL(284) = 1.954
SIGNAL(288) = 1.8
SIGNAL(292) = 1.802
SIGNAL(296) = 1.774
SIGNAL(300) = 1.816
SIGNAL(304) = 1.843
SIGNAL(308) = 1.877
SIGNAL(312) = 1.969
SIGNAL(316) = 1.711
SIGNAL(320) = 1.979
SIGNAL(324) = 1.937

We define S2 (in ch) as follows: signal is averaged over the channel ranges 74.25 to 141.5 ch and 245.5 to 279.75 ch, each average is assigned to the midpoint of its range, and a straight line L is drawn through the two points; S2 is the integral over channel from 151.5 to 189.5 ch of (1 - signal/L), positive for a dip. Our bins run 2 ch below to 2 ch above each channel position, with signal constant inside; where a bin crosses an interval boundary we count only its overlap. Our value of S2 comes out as 2.1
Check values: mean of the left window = 1.98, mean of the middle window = 1.84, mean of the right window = 1.91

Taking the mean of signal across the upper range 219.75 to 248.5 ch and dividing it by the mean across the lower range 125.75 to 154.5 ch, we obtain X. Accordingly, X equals 0.8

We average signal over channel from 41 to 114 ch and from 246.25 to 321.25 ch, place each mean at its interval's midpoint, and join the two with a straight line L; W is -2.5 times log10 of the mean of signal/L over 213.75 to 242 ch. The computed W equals 0.43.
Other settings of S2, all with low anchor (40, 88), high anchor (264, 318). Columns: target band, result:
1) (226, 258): 2.5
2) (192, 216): 3.6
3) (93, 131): -2.6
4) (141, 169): 0.5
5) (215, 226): 5.7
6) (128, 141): -0.7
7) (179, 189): 0.3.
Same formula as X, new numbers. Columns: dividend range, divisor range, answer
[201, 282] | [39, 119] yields 0.84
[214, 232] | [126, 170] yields 0.56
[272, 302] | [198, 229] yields 1.41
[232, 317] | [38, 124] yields 0.94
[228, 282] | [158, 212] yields 1.01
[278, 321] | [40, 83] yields 0.96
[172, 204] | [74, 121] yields 0.94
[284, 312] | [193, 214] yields 1.11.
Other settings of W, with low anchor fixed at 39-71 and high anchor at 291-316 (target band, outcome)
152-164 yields 0.04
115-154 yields -0.06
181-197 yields 0.05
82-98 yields 0.04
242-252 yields -0.03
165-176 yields 0.03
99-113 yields -0.02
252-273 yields -0.02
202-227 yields 0.46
